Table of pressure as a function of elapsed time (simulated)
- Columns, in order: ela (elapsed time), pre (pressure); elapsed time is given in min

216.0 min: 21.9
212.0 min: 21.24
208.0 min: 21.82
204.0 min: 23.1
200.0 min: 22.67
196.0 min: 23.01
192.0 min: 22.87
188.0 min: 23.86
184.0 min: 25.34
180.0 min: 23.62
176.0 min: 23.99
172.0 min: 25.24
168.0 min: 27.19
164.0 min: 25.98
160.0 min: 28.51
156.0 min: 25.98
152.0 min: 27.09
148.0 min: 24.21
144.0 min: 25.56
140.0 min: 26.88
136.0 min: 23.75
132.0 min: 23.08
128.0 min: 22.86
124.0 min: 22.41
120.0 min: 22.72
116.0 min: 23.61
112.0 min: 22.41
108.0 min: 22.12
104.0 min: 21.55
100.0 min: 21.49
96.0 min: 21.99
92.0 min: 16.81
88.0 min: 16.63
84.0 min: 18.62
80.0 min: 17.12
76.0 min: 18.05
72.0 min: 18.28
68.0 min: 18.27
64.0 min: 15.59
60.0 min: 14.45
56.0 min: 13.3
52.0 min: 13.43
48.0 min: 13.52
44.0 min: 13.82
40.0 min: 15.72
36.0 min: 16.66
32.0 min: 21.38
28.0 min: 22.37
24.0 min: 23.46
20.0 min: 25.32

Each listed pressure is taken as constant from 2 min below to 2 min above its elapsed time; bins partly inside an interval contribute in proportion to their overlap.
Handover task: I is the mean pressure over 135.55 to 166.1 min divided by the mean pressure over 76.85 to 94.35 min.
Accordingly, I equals 1.50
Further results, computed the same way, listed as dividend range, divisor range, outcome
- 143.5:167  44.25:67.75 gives 1.83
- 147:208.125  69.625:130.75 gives 1.21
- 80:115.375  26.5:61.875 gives 1.26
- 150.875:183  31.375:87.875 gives 1.60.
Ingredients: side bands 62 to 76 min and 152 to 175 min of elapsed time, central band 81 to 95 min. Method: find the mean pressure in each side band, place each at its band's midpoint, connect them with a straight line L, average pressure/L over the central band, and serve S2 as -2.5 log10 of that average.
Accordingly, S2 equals 0.095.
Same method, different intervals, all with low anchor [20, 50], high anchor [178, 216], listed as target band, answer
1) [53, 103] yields 0.13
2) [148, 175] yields -0.20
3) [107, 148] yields -0.12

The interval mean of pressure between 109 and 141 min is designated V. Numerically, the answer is 23.3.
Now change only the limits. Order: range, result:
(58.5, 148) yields 20.8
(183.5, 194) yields 23.8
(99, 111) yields 21.8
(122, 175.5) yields 25.3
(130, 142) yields 24.6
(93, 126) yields 22.1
